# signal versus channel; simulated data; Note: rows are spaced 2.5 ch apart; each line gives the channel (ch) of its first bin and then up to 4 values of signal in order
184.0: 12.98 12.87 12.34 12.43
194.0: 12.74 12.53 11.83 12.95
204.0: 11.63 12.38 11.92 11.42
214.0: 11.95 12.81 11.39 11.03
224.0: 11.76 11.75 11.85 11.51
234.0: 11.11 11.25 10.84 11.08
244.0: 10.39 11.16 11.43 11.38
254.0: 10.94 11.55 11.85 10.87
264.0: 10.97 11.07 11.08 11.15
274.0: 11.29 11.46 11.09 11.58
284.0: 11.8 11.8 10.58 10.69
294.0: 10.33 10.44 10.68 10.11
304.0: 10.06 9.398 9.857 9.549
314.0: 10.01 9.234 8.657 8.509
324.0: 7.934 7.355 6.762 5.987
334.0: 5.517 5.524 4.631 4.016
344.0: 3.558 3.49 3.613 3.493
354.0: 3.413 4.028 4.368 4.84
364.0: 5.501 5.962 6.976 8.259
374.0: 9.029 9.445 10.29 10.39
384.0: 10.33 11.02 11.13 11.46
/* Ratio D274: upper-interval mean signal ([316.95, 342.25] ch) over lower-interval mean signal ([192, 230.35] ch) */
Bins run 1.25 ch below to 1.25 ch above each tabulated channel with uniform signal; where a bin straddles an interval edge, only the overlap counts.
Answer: 0.55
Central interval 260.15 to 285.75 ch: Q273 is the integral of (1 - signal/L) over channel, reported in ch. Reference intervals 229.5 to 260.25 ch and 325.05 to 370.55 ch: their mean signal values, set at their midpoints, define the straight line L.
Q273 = -4.8 ch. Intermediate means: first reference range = 11.2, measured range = 11.2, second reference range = 4.98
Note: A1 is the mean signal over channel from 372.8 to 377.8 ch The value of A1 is 9.25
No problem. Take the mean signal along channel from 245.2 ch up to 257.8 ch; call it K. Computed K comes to 11.3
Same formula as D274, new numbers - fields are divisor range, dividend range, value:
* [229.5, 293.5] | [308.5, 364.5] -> 0.54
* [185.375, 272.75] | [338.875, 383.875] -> 0.52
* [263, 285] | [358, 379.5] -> 0.63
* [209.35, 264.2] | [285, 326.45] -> 0.86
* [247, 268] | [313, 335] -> 0.69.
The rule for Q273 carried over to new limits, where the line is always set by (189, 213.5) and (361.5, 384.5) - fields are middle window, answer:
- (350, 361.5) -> 6.2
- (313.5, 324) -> 0.6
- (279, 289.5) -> -1.2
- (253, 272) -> -0.7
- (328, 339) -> 4.0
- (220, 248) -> 0.5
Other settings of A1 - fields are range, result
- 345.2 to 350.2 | 3.55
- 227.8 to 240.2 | 11.3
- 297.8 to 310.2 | 10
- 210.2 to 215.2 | 11.7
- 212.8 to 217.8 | 12.4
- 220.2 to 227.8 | 11.5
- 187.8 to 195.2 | 12.5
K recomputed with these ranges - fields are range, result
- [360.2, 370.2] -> 5.81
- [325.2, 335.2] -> 6.42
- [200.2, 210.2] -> 12.2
